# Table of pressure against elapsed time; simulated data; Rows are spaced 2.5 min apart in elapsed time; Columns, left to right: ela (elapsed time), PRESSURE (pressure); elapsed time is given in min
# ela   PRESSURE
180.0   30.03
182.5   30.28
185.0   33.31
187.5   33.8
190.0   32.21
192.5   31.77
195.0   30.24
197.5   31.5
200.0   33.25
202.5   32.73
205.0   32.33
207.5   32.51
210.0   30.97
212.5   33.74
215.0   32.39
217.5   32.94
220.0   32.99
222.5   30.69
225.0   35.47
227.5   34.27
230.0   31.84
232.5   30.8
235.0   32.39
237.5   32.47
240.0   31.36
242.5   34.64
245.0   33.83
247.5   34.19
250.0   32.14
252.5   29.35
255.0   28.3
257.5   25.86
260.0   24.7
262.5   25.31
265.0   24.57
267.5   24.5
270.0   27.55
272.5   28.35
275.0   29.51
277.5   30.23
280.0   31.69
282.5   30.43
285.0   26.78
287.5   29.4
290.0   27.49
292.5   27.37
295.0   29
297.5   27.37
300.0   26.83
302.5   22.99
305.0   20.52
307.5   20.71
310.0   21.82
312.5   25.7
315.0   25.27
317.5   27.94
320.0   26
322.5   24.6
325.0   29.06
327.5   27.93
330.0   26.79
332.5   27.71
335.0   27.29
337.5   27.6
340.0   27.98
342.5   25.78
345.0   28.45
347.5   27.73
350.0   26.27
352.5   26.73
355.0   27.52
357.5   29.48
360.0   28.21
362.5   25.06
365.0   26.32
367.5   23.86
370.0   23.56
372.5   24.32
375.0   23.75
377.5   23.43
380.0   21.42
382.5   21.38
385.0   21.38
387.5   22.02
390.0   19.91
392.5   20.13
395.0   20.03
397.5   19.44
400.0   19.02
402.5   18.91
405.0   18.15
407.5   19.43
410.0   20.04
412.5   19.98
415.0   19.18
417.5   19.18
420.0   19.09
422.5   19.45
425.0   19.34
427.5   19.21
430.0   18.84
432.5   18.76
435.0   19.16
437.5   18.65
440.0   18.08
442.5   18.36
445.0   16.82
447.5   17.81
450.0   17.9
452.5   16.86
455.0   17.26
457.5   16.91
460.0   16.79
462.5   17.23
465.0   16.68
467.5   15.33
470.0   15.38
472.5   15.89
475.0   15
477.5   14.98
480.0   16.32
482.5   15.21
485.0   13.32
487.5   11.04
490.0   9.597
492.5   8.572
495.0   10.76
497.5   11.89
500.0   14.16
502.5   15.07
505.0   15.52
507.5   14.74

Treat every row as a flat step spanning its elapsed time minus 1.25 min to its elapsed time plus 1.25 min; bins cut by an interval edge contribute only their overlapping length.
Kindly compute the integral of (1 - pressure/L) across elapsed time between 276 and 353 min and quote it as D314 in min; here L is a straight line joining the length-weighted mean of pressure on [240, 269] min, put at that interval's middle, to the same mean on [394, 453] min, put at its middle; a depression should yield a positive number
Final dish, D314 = -4.6 min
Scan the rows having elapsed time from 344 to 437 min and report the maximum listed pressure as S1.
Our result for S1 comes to 29.48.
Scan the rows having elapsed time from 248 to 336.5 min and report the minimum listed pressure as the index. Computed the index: 20.52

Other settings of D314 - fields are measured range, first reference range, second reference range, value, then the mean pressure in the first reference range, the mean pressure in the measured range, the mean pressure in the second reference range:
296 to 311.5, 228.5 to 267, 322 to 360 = 2.7 min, 30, 23.5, 27.5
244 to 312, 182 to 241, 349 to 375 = 5.1 min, 32.4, 27.4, 26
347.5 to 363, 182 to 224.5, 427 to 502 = -3.2 min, 32.3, 27.4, 15.7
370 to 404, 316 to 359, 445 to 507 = 2.5 min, 27.3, 21.2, 14.9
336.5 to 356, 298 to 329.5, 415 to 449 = -3.3 min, 25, 27.2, 18.7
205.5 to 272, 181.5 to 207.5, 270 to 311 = -2.1 min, 32.2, 30.8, 27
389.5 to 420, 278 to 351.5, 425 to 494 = 1.1 min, 26.7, 19.4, 16.2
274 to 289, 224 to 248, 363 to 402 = 0.0 min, 33.1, 29.6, 22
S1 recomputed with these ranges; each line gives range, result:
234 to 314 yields 34.64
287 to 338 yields 29.4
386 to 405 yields 22.02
